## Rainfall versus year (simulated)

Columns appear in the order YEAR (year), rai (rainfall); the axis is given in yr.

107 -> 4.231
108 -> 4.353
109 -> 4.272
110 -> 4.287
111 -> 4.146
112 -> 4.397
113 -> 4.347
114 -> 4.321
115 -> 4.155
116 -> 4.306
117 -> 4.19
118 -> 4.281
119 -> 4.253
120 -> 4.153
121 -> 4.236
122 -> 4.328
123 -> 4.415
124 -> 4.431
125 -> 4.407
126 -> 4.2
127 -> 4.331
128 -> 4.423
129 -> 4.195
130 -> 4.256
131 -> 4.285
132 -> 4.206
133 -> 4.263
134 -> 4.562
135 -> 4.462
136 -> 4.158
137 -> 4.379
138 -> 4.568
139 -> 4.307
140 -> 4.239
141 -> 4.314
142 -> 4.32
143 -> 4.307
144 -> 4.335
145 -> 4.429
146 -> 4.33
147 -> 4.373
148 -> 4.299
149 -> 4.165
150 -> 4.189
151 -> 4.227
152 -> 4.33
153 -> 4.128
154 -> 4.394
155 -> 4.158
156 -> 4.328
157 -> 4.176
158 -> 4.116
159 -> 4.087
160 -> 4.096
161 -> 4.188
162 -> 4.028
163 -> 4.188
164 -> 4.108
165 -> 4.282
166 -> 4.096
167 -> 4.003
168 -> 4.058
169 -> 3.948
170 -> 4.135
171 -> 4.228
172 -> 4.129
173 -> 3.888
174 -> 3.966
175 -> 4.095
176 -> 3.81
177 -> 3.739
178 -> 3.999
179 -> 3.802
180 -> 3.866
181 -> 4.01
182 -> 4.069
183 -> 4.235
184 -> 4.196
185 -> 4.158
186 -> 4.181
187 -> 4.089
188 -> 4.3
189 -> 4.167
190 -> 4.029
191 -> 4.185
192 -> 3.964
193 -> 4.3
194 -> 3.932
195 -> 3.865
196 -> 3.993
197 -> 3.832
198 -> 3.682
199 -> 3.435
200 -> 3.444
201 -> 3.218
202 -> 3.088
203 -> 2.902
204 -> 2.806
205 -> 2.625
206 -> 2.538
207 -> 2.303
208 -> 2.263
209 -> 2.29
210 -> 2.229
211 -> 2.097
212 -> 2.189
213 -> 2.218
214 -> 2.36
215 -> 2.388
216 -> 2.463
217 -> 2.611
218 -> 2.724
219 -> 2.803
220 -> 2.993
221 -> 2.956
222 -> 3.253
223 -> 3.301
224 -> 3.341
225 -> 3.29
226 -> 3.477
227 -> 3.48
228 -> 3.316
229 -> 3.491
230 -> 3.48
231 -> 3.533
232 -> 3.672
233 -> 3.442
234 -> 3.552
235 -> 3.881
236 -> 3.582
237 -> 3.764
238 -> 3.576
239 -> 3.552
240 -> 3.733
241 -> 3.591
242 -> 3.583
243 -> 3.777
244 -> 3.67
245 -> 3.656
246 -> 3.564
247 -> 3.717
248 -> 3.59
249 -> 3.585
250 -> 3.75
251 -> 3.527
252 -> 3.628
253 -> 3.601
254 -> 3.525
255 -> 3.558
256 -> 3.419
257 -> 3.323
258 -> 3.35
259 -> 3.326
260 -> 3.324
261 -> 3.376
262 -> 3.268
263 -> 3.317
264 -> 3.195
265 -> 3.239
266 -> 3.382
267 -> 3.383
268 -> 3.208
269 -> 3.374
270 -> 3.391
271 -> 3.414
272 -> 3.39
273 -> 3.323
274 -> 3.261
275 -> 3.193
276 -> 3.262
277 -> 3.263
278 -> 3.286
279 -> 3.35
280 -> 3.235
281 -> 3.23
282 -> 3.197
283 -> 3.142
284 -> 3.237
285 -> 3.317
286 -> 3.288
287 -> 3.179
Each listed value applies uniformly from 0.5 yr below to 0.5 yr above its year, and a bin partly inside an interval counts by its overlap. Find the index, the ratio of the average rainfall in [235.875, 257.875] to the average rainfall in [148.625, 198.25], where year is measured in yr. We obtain 0.9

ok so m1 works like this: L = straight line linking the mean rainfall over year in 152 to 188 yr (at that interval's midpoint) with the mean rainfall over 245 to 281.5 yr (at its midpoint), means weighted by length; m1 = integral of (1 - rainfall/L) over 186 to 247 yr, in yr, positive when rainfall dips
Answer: 7.0 yr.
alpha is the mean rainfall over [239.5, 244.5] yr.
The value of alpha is 3.67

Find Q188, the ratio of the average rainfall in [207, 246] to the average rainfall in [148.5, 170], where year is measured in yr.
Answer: 0.76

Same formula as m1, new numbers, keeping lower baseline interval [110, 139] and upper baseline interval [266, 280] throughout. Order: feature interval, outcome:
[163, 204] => -0.09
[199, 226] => 7.05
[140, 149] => -0.32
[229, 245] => -0.30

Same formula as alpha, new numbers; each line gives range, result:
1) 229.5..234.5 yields 3.54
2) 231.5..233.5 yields 3.56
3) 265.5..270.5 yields 3.35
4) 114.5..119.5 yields 4.24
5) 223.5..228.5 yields 3.38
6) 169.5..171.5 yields 4.18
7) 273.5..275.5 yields 3.23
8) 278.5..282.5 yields 3.25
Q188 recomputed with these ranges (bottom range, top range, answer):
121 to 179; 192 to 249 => 0.77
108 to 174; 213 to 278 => 0.79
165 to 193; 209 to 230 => 0.70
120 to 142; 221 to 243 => 0.81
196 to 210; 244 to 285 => 1.14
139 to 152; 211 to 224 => 0.63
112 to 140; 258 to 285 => 0.76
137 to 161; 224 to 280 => 0.81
